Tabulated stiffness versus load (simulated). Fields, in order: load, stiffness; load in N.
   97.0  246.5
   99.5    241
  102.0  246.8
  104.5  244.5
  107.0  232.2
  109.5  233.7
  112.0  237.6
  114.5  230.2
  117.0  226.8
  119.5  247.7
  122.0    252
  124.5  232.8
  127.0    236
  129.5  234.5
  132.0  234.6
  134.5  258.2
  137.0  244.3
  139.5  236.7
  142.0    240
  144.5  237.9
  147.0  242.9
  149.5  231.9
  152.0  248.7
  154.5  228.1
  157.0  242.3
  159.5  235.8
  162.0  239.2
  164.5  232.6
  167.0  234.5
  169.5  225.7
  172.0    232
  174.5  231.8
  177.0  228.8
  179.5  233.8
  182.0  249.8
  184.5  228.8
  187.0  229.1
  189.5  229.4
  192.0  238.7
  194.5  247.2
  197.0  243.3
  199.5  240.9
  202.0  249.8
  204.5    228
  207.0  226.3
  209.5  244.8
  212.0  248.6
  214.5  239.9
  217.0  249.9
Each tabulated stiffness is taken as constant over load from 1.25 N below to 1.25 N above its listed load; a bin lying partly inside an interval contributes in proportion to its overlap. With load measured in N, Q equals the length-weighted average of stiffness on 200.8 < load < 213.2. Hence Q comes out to 239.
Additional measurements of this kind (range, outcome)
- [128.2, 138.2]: 243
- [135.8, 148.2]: 240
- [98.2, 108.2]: 241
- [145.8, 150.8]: 237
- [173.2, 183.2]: 236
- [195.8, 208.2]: 238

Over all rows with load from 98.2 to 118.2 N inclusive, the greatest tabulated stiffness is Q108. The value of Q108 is 246.8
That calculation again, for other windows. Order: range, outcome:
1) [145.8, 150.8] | 242.9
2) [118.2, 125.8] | 252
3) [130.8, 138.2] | 258.2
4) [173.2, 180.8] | 233.8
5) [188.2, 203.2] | 249.8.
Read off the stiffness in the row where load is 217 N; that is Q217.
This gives 249.9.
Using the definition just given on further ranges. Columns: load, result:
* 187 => 229.1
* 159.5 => 235.8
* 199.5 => 240.9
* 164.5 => 232.6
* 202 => 249.8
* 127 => 236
